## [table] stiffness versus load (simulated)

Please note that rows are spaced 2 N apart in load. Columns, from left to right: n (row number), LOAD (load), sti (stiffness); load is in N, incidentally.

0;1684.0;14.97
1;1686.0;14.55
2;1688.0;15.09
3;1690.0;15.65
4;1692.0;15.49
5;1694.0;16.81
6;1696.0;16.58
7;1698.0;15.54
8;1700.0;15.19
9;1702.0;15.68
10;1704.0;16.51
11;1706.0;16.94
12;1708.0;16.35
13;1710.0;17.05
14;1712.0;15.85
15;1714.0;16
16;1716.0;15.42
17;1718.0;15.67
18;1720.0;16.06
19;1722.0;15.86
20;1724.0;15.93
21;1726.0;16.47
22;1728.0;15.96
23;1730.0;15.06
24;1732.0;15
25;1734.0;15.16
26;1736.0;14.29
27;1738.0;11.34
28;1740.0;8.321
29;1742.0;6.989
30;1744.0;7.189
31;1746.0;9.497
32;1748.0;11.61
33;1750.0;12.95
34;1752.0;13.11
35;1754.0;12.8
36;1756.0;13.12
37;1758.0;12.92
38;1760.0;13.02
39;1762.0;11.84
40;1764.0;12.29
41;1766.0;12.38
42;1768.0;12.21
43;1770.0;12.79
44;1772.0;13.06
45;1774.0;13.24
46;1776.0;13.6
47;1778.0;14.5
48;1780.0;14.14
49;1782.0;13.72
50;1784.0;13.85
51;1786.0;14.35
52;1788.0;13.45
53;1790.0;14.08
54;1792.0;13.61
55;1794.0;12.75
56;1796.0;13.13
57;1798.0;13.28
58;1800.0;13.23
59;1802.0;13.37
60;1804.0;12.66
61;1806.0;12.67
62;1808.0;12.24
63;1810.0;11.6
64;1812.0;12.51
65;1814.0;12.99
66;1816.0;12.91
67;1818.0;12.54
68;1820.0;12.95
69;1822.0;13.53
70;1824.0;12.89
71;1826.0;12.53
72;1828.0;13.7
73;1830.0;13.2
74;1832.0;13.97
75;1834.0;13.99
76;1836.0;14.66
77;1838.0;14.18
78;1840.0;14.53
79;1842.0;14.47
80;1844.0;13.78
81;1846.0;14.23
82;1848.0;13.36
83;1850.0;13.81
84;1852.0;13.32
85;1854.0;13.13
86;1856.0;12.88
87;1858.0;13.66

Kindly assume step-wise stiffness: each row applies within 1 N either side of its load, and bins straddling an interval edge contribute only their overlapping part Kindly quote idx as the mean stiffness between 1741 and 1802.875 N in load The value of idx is 12.6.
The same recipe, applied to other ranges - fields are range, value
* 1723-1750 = 12.5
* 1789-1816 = 12.9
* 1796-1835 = 13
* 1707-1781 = 13.5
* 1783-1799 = 13.6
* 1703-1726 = 16.2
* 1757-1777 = 12.7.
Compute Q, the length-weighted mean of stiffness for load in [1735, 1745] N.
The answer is 9.63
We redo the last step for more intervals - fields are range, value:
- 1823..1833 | 13.3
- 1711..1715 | 15.9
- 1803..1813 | 12.3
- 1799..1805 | 13.1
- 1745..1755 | 12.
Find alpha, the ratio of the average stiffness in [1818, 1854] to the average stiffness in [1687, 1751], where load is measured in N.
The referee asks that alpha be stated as 0.94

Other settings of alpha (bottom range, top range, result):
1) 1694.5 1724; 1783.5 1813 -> 0.82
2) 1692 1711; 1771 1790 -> 0.85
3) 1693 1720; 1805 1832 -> 0.80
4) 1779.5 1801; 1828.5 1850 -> 1.03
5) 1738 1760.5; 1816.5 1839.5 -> 1.22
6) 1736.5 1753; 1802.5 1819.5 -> 1.22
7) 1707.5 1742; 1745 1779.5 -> 0.86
